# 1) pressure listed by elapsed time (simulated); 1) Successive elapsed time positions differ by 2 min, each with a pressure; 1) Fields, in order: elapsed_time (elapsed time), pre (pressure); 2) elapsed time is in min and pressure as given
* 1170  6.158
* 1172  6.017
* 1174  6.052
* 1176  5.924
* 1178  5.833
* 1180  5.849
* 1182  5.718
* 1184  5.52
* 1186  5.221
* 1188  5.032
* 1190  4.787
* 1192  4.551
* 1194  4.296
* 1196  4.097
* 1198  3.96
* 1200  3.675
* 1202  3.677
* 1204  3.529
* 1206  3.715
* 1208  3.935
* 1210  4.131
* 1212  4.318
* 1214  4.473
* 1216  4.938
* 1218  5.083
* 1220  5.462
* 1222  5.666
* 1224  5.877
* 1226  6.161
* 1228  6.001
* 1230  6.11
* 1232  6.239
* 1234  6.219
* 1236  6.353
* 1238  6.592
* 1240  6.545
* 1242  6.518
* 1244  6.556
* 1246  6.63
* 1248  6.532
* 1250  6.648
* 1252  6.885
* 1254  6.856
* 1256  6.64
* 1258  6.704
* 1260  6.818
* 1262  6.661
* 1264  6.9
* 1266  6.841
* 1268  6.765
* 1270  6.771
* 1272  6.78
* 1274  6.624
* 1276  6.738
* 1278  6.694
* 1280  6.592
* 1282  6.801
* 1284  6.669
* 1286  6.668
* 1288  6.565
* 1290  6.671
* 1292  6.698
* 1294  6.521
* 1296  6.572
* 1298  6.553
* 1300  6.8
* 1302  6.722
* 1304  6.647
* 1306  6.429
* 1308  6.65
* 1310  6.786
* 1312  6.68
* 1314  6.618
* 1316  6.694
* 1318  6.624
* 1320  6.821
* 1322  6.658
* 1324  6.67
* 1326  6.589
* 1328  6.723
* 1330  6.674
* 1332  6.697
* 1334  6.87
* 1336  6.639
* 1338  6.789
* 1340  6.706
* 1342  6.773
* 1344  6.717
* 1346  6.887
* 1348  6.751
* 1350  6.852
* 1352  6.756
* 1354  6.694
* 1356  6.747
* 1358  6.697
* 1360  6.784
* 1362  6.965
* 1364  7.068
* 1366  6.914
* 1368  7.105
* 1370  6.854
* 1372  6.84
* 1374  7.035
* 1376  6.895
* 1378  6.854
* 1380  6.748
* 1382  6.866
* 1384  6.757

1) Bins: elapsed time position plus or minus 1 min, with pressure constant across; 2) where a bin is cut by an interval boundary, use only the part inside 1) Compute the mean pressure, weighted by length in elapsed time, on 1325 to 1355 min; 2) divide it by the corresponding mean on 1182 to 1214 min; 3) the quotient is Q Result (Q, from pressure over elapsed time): 1.55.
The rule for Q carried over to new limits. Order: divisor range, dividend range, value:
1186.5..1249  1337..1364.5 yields 1.30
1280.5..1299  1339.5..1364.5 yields 1.02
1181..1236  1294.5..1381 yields 1.37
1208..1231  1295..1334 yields 1.27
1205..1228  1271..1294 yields 1.35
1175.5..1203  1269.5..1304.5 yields 1.38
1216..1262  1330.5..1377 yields 1.08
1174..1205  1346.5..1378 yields 1.42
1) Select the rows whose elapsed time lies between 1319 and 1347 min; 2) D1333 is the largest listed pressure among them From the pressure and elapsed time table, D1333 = 6.887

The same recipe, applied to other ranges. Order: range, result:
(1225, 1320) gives 6.9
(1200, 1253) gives 6.885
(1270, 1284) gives 6.801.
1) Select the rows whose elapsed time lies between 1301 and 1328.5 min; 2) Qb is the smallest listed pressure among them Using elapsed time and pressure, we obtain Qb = 6.429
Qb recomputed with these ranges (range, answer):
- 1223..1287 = 5.877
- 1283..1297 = 6.521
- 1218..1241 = 5.083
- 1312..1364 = 6.589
